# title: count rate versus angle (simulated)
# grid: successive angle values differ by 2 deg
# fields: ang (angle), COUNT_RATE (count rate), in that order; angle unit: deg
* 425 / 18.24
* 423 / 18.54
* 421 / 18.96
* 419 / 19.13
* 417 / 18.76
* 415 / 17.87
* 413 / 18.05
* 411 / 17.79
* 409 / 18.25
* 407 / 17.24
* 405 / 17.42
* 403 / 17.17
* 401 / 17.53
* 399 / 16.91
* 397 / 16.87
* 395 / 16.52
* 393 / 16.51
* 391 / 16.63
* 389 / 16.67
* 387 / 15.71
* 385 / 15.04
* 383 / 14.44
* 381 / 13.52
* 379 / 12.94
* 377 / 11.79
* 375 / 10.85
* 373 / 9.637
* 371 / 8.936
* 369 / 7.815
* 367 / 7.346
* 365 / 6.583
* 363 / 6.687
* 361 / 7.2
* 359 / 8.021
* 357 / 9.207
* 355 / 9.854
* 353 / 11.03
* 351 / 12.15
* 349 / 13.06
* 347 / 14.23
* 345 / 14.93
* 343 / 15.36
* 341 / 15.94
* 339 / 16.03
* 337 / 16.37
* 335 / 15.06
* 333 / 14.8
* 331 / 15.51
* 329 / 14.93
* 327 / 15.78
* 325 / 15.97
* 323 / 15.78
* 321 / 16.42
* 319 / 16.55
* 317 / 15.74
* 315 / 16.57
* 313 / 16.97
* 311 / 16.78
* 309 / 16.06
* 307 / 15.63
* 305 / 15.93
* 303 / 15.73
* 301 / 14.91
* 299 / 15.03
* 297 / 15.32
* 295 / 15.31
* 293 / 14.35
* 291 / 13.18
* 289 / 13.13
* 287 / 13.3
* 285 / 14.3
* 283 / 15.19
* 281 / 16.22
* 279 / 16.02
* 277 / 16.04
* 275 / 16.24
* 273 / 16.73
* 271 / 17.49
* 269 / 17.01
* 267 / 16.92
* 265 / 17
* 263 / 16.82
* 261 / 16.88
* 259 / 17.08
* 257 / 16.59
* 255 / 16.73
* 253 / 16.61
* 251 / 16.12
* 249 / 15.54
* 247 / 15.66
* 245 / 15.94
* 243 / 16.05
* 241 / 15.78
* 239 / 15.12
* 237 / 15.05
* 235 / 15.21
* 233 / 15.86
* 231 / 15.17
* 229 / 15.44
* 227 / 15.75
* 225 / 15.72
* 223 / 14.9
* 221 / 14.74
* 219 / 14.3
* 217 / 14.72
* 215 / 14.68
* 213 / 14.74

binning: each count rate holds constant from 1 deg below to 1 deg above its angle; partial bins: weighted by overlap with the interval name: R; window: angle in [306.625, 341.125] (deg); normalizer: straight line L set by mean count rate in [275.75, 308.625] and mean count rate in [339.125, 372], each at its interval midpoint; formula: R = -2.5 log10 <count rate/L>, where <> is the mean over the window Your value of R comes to -0.24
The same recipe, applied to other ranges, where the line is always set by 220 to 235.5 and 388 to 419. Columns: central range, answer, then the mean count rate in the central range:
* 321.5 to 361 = 0.21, 13.8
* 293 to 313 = 0.04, 15.6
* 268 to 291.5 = 0.03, 15.5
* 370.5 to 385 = 0.38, 12.1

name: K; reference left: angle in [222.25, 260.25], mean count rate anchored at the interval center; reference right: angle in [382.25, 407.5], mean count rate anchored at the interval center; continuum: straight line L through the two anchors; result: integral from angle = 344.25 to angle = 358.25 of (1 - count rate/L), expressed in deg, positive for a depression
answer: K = 3.8 deg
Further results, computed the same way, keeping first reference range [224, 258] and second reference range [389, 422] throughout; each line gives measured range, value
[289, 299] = 1.2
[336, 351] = 1.7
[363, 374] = 5.9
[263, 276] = -0.6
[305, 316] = 0.1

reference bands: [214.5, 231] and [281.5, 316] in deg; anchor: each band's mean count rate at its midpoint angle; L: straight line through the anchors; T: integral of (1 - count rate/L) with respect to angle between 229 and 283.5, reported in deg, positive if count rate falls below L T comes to -3.89 deg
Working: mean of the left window 15.1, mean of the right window 15.2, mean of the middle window 16.2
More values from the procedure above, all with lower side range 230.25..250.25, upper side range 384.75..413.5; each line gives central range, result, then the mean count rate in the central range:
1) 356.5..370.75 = 7.8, 7.57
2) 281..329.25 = 2.2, 15.4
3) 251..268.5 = -1.2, 16.8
